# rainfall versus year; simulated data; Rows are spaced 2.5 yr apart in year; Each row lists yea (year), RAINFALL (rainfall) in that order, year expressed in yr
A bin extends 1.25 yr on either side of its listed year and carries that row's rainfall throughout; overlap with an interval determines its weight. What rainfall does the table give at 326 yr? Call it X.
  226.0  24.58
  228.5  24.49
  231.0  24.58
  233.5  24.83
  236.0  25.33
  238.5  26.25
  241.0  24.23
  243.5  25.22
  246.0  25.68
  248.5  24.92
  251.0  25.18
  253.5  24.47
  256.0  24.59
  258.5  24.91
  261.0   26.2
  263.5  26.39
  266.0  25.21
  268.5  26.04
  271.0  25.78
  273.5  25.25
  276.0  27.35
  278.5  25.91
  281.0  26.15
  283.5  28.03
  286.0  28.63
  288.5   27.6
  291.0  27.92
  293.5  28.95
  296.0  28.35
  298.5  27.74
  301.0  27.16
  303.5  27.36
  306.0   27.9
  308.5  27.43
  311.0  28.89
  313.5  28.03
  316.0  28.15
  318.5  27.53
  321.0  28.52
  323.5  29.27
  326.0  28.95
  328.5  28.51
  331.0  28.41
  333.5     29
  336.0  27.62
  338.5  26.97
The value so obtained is 28.95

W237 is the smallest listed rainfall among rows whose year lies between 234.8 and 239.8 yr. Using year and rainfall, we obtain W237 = 25.33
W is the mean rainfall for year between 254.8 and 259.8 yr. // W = 24.8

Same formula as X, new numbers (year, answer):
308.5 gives 27.43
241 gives 24.23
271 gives 25.78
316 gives 28.15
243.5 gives 25.22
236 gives 25.33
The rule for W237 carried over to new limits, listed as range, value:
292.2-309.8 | 27.16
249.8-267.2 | 24.47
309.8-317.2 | 28.03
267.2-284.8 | 25.25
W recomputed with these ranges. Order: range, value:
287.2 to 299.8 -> 28.1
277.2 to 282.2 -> 26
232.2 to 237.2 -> 25.1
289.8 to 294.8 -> 28.4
